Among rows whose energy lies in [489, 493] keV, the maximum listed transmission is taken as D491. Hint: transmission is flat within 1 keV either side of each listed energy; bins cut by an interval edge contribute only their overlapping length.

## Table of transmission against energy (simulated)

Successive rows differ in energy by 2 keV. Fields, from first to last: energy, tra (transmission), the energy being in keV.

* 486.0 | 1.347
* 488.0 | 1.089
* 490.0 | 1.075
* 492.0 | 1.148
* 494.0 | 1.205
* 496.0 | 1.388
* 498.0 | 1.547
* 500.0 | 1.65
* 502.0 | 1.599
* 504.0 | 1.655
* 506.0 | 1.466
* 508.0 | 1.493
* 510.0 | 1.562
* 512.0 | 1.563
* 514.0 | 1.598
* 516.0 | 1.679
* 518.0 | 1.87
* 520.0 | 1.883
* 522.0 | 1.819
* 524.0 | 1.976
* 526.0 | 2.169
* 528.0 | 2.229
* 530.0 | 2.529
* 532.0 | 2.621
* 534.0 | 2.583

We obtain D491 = 1.148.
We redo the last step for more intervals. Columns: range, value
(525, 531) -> 2.529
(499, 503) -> 1.65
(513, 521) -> 1.883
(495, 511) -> 1.655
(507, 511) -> 1.562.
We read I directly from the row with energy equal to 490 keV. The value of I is 1.075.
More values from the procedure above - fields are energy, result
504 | 1.655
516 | 1.679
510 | 1.562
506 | 1.466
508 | 1.493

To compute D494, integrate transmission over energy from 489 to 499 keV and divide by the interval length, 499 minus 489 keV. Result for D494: 1.27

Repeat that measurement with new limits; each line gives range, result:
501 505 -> 1.63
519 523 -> 1.85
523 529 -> 2.12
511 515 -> 1.58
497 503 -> 1.6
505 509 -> 1.48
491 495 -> 1.18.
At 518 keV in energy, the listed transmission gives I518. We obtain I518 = 1.87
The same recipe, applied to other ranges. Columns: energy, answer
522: 1.819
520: 1.883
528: 2.229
